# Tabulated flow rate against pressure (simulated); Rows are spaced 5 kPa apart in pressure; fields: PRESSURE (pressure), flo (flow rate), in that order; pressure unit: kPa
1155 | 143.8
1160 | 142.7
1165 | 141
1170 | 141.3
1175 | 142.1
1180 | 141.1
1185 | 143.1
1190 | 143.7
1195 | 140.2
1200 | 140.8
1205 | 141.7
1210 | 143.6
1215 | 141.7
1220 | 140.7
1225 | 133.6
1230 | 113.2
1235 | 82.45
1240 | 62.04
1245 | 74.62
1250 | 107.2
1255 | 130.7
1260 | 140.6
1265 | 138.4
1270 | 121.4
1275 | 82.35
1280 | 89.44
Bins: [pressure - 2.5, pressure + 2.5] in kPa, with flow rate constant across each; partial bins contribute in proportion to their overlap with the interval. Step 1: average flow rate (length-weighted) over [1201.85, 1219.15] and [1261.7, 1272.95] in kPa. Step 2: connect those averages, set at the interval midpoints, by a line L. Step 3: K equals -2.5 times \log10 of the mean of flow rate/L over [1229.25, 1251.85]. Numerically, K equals 0.50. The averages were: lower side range 142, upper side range 129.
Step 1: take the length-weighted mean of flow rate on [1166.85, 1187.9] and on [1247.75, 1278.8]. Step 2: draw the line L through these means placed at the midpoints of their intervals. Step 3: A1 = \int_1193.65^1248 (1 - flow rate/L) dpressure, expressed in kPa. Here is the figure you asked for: 5.0 kPa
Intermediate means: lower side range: 142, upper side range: 119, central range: 119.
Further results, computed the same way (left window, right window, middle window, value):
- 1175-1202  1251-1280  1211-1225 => -0.7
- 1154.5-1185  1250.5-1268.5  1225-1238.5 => 3.4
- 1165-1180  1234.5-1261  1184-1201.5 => -1.6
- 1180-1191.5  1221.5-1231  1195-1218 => -1.2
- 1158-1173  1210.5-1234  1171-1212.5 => -1.8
